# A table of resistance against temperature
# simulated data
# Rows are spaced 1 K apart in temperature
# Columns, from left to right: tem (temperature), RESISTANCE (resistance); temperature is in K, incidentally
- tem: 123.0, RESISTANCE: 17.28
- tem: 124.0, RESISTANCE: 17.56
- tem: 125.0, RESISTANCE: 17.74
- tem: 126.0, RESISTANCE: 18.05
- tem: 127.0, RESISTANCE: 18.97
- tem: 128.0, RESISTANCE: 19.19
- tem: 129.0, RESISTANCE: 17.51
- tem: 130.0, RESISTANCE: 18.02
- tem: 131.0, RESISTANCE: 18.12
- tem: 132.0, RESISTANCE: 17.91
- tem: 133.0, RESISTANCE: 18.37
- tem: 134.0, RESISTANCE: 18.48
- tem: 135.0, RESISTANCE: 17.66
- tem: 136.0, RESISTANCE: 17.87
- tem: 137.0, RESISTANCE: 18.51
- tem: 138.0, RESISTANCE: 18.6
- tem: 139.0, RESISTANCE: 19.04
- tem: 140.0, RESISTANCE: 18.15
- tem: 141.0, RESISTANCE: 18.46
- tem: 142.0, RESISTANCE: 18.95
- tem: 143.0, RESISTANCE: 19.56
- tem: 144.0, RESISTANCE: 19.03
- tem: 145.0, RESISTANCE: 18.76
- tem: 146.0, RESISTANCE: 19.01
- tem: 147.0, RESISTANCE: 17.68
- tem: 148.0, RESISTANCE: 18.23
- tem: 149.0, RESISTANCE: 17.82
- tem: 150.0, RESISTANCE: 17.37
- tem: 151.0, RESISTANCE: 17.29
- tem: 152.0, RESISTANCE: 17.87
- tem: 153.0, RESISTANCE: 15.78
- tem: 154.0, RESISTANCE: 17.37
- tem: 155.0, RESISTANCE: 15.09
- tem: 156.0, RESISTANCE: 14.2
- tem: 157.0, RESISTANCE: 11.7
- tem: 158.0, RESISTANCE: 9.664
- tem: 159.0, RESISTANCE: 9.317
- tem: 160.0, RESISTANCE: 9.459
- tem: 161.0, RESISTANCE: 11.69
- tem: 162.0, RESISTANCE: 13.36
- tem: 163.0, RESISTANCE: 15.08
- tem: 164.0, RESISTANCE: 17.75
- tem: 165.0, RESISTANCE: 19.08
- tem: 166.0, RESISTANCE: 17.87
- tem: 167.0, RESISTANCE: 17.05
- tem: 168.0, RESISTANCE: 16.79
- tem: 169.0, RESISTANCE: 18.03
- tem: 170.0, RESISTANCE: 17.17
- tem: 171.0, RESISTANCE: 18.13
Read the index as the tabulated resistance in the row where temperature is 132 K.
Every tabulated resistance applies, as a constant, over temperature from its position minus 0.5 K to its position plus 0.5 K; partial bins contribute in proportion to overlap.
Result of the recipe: 17.91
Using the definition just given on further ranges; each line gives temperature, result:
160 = 9.459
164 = 17.75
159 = 9.317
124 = 17.56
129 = 17.51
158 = 9.664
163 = 15.08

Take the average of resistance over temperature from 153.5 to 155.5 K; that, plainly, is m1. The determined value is 16.2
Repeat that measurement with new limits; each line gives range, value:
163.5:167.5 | 17.9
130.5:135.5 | 18.1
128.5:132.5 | 17.9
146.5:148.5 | 18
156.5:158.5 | 10.7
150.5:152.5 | 17.6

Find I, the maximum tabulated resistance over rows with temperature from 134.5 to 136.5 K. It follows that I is 17.87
